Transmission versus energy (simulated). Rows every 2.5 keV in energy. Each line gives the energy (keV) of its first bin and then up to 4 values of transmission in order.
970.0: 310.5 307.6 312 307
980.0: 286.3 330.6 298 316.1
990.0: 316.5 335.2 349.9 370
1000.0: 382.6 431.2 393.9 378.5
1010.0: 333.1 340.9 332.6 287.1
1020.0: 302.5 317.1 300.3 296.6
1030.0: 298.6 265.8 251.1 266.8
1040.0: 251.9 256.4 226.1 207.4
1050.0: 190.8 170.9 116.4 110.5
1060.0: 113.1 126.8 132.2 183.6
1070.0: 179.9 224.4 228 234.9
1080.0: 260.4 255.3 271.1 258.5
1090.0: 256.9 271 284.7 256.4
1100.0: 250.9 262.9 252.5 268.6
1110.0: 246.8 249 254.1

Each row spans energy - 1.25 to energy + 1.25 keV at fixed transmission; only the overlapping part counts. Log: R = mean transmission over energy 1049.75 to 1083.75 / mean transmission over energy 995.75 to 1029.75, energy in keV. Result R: 0.5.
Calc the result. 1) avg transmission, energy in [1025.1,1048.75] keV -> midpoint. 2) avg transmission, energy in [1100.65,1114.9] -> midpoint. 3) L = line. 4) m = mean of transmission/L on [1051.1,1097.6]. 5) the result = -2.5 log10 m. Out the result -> 0.24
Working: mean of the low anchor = 260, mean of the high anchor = 256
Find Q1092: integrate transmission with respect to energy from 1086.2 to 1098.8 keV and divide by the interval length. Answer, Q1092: 265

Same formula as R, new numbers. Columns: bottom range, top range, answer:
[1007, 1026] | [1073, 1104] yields 0.80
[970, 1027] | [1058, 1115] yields 0.69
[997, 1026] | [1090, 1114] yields 0.75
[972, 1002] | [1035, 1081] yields 0.59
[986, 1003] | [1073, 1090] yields 0.71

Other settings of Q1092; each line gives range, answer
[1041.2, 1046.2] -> 242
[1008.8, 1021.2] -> 319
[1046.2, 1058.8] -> 159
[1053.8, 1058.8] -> 113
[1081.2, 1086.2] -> 263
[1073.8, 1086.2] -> 250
